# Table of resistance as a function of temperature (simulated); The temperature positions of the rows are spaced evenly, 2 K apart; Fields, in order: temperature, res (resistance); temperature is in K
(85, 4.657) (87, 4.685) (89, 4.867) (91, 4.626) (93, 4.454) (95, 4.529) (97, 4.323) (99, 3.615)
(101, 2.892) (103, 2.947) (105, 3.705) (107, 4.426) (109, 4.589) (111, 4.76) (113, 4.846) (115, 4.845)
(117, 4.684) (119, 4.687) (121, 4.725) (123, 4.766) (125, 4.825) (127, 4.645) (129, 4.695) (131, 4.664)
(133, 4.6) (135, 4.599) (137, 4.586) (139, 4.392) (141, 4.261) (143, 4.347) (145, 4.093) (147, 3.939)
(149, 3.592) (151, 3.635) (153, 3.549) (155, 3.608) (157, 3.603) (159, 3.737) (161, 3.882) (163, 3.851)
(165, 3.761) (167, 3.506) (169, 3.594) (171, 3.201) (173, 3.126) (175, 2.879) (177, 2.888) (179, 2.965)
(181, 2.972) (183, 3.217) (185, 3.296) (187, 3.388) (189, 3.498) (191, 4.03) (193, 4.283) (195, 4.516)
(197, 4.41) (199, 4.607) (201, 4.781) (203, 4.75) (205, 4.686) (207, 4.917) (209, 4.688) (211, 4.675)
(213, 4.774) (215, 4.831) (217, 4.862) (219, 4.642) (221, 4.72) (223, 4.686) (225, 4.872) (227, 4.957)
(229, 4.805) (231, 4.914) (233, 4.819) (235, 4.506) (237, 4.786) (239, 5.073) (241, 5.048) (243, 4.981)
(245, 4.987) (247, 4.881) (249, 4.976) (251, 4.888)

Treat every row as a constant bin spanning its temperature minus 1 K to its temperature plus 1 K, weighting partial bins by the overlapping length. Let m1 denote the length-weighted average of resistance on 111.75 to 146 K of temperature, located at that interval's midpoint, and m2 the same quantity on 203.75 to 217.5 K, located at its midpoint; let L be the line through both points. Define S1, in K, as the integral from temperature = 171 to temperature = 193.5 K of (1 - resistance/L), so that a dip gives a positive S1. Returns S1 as 6.8 K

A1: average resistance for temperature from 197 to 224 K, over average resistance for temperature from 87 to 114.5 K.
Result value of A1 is 1.12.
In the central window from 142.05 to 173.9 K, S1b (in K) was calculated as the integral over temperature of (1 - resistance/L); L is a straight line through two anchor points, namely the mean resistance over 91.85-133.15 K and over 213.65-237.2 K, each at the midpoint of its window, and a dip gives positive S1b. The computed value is 6.0 K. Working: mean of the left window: 4.39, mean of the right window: 4.78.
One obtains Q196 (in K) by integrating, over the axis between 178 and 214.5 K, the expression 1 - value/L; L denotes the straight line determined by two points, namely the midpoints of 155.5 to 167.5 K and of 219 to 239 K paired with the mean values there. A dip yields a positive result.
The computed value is 1.3 K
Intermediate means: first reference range 3.73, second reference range 4.79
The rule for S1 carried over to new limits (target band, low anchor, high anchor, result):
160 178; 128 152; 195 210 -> 4.2 K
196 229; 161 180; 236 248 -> -3.5 K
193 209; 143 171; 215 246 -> -0.9 K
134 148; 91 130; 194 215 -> 0.5 K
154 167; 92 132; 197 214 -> 2.4 K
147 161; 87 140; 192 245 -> 2.8 K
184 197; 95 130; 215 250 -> 2.2 K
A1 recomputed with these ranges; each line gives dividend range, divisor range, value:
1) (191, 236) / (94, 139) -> 1.07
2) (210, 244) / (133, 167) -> 1.21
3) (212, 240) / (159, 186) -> 1.44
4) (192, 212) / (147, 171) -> 1.27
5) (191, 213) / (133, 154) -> 1.12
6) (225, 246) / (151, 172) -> 1.35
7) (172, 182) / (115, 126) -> 0.62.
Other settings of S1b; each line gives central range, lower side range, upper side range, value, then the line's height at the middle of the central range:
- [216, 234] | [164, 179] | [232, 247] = -1.08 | 4.54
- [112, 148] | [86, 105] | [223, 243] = -2.46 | 4.28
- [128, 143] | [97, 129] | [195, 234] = -0.33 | 4.43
